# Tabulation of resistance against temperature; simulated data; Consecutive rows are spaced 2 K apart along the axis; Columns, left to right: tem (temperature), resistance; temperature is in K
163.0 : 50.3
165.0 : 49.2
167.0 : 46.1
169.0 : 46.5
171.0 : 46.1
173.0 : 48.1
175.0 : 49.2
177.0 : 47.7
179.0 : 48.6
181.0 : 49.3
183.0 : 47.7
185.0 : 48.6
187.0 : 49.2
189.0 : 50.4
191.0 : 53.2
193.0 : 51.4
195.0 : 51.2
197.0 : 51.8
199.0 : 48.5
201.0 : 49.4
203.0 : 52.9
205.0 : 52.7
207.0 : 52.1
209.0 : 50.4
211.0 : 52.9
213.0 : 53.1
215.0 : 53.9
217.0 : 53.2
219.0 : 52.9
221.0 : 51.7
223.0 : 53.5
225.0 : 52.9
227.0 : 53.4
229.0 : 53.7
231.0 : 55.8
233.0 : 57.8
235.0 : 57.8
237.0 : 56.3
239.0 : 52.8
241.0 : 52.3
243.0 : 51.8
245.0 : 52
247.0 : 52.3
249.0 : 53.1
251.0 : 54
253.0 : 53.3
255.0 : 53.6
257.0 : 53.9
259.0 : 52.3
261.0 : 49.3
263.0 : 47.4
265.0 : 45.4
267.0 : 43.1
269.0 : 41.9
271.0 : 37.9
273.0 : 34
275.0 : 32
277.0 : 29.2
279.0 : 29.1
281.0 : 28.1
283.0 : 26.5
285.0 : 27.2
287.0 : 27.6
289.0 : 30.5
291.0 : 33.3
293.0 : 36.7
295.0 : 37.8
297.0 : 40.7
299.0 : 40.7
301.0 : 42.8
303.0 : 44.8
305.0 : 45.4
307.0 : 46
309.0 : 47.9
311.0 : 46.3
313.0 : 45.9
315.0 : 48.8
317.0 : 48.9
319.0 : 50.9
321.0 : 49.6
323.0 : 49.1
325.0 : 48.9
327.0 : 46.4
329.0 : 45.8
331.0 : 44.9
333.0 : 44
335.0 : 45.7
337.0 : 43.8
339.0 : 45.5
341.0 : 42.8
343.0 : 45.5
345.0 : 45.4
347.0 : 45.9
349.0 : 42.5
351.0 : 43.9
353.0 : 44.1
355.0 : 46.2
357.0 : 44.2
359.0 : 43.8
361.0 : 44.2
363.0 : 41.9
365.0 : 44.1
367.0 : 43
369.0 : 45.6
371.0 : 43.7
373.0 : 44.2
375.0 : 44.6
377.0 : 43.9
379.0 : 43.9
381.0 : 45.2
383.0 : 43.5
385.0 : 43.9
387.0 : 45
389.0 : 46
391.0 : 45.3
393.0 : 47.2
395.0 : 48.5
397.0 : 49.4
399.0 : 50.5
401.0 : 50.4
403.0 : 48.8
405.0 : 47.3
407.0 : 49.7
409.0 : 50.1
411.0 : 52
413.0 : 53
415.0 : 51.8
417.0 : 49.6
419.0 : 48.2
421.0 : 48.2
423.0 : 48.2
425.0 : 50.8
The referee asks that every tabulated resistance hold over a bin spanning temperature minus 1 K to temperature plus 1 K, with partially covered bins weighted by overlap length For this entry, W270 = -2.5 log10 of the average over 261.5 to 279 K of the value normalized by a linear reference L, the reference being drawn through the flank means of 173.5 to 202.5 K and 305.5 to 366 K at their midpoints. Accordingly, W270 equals 0.23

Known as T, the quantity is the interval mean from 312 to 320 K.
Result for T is 48.6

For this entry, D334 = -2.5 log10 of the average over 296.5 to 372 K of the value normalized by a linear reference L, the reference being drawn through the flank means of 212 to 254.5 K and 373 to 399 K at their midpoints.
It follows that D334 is 0.072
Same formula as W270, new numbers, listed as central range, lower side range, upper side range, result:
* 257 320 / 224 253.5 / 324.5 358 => 0.23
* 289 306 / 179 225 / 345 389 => 0.19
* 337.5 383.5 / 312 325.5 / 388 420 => 0.11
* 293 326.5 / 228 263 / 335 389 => 0.06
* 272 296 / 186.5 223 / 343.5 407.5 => 0.49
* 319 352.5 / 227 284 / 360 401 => 0.00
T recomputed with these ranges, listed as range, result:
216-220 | 53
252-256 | 53.5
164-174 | 47.2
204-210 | 51.7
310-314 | 46.1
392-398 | 48.4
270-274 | 36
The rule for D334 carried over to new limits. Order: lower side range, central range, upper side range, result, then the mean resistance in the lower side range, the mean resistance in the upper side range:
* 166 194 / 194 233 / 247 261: -0.040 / 48.7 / 53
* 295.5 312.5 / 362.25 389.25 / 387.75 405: 0.074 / 44.2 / 48.2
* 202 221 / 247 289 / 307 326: 0.226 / 52.6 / 48.3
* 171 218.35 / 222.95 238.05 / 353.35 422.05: -0.111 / 50.6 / 46.7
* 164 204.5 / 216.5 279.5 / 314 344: -0.022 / 49.3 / 46.7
